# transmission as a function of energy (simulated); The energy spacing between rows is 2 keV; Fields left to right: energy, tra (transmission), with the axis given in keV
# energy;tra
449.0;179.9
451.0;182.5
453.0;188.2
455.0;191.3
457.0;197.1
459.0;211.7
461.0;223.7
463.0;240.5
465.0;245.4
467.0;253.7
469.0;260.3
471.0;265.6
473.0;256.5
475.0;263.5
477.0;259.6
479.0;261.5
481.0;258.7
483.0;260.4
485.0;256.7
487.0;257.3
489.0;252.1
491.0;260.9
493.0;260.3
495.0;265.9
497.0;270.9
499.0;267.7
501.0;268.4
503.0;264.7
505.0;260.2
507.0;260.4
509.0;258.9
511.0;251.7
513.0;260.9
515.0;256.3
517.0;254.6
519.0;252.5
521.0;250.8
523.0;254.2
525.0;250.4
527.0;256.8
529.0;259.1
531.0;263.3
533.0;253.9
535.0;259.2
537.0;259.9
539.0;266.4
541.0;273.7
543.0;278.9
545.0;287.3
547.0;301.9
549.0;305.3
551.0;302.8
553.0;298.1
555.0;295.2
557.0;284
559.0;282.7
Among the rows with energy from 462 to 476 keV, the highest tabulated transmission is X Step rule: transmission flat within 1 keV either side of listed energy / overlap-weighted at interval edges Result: 265.6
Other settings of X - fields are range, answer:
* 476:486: 261.5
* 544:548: 301.9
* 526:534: 263.3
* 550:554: 302.8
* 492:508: 270.9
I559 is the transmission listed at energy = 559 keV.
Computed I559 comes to 282.7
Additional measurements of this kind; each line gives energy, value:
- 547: 301.9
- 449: 179.9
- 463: 240.5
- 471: 265.6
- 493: 260.3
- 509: 258.9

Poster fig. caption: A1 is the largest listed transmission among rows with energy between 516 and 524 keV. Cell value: 254.6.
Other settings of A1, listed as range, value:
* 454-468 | 253.7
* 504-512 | 260.4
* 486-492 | 260.9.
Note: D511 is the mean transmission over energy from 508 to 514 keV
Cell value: 257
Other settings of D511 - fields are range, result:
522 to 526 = 252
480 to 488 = 258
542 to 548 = 289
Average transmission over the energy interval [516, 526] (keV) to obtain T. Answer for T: 252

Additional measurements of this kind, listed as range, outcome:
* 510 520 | 255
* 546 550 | 304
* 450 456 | 187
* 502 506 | 262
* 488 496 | 260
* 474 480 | 262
